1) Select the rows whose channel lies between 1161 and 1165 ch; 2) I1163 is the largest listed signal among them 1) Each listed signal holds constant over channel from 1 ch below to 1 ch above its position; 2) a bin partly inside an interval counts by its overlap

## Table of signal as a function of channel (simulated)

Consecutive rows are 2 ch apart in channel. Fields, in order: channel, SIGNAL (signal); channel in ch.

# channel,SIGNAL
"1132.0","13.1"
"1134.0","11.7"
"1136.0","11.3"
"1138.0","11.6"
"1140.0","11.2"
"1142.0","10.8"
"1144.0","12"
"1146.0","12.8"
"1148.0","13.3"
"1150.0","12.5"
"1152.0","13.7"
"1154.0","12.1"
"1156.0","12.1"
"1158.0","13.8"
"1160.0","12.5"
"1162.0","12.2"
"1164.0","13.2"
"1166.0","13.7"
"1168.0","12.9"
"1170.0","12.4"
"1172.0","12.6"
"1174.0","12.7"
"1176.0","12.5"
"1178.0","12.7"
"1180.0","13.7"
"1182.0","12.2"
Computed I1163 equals 13.2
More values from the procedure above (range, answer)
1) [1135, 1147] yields 12.8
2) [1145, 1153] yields 13.7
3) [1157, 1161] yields 13.8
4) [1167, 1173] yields 12.9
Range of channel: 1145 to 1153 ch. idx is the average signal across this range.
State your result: 13.1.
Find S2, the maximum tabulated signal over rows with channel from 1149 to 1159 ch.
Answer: 13.8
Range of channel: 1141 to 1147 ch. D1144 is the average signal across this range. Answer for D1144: 11.9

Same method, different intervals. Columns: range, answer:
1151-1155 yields 12.9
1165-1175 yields 12.9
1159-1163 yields 12.3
